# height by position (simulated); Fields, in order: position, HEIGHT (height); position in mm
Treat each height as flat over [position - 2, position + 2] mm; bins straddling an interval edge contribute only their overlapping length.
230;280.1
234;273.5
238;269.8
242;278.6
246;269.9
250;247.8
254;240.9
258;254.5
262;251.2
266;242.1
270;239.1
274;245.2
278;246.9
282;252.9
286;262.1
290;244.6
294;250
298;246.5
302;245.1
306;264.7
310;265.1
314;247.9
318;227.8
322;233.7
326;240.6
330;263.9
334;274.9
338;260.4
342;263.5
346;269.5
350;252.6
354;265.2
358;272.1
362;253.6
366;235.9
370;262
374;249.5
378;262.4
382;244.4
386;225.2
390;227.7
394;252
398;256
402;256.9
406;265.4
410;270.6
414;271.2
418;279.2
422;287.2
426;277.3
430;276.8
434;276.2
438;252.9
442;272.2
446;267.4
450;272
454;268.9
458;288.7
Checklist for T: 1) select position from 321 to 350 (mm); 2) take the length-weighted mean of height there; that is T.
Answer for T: 259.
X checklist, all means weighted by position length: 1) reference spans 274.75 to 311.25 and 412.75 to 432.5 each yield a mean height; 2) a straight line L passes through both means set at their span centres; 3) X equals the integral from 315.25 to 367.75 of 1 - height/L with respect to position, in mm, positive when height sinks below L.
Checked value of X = 1.5 mm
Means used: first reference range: 253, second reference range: 279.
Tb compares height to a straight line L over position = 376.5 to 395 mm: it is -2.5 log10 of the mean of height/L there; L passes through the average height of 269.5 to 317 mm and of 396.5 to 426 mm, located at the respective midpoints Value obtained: 0.106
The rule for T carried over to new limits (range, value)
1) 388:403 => 248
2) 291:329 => 247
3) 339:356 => 263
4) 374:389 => 244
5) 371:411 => 251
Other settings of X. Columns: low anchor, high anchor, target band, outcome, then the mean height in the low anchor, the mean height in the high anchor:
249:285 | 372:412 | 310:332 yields 0.4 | 247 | 251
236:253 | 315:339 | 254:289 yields 1.5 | 265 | 250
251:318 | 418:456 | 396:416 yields 0.3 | 249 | 273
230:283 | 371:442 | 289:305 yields 0.6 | 256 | 261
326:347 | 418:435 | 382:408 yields 2.6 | 264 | 280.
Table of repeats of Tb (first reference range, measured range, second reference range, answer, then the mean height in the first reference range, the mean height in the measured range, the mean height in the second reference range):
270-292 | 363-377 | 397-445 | 0.052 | 249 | 250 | 270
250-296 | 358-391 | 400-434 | 0.078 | 248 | 247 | 273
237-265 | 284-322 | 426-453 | 0.050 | 258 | 250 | 270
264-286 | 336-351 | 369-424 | -0.038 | 247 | 262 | 258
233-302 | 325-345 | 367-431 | -0.023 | 253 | 262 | 260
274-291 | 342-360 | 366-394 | -0.076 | 251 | 265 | 245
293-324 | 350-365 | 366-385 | -0.043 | 248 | 260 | 251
